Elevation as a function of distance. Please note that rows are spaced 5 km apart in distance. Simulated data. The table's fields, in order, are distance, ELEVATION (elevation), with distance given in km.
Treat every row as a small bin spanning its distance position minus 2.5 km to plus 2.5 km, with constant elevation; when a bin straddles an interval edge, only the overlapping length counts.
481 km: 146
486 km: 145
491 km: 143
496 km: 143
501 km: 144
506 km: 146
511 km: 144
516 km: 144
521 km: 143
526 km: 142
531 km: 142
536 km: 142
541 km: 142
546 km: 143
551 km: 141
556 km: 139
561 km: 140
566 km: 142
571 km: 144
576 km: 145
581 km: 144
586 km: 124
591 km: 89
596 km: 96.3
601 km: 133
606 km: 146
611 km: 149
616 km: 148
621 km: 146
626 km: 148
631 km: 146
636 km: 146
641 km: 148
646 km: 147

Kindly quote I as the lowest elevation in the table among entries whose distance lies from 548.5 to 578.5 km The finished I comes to 139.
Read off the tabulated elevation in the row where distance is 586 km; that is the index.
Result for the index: 124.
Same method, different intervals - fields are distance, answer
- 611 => 149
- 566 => 142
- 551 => 141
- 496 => 143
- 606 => 146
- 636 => 146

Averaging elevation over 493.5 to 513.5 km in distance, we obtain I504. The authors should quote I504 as 144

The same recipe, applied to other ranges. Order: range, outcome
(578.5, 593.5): 119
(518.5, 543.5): 142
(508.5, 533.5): 143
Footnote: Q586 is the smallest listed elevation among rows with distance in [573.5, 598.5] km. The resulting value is 89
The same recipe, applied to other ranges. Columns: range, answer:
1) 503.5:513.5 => 144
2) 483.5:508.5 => 143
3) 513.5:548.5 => 142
